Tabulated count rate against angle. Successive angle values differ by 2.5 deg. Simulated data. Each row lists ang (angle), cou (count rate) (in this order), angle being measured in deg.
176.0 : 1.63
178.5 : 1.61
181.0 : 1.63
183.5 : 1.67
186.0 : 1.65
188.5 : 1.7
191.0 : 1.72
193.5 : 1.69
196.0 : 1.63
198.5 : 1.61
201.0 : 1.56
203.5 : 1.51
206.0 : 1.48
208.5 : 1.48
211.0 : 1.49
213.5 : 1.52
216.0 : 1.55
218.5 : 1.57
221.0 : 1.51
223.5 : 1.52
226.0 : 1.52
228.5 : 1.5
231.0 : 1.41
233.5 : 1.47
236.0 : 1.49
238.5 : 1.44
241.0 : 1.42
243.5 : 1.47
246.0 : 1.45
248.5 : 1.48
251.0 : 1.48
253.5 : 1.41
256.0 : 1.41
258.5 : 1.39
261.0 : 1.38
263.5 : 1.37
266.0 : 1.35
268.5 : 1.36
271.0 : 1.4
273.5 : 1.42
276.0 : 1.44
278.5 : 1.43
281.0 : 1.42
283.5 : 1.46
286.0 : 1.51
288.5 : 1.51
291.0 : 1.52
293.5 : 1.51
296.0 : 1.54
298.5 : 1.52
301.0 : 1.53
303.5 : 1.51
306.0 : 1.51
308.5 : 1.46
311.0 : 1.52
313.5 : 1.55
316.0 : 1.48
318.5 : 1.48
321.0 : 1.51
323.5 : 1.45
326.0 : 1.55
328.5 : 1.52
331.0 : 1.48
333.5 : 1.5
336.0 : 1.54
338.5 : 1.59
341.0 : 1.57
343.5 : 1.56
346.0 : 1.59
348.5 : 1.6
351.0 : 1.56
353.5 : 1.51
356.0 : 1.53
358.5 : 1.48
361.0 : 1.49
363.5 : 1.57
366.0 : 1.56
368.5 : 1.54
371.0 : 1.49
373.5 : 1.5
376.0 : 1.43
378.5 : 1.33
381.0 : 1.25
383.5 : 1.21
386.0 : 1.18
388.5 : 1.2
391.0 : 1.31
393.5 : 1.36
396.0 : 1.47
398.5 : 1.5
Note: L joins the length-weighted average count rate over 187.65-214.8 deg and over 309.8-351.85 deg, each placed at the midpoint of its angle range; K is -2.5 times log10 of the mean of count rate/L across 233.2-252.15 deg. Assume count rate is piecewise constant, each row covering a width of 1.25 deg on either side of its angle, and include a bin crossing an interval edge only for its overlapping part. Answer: 0.07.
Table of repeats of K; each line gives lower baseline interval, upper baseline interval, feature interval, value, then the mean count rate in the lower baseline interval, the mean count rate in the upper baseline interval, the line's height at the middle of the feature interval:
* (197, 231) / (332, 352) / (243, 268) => 0.09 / 1.52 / 1.56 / 1.53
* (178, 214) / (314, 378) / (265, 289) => 0.09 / 1.6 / 1.52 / 1.56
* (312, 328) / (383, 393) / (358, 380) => -0.14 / 1.5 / 1.24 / 1.31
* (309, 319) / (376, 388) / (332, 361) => -0.12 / 1.51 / 1.26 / 1.39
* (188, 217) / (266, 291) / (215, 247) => 0.03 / 1.58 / 1.44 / 1.52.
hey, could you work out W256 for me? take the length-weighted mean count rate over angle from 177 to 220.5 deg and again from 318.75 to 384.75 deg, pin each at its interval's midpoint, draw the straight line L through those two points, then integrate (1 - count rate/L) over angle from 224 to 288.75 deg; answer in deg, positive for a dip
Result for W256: 4.89 deg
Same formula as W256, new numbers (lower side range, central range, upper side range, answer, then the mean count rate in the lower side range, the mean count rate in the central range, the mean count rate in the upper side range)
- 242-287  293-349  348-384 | -2.82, 1.42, 1.52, 1.47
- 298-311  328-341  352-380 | -0.27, 1.51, 1.53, 1.49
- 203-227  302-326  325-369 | 0.54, 1.52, 1.5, 1.54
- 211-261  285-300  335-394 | -0.54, 1.47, 1.52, 1.46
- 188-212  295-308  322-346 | 0.22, 1.58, 1.52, 1.53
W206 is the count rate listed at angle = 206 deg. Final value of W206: 1.48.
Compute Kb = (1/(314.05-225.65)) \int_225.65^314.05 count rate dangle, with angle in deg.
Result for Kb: 1.46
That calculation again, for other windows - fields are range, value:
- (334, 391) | 1.46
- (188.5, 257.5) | 1.51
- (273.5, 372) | 1.51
